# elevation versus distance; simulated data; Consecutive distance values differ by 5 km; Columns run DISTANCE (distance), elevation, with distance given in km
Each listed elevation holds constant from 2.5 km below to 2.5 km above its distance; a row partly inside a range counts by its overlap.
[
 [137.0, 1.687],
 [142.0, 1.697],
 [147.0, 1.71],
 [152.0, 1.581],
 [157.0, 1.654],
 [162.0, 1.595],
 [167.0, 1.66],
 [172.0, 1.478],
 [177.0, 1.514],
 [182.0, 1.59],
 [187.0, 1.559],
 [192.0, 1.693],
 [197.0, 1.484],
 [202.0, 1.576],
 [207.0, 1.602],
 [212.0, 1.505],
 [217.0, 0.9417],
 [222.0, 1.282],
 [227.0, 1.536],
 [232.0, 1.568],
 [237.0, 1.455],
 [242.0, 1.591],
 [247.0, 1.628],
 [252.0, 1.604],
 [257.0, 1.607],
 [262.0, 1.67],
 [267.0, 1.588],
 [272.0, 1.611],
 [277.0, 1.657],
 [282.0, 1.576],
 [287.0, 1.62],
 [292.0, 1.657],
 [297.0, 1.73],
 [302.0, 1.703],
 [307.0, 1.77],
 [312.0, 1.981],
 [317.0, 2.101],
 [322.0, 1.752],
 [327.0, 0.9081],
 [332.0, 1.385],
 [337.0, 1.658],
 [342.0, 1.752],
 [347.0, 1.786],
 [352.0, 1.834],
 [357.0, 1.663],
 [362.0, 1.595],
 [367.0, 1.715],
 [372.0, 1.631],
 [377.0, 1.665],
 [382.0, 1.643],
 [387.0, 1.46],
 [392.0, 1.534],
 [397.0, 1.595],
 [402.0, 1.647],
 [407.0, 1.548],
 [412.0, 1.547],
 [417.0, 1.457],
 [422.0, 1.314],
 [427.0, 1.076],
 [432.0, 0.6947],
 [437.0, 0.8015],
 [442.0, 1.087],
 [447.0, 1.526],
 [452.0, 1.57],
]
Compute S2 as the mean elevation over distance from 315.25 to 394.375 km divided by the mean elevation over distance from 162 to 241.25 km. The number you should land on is 1.08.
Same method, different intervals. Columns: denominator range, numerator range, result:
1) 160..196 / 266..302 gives 1.04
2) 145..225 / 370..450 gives 0.91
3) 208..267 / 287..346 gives 1.12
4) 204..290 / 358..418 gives 1.04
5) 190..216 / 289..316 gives 1.16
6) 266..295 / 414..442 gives 0.67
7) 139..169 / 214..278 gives 0.92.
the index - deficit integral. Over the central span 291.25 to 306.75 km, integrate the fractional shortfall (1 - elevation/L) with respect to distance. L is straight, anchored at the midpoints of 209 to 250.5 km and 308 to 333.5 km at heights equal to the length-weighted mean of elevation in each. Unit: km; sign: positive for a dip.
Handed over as -1.1 km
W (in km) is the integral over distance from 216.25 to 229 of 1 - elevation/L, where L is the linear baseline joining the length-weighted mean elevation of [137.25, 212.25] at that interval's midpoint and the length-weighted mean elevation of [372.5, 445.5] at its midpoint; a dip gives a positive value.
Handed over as 2.2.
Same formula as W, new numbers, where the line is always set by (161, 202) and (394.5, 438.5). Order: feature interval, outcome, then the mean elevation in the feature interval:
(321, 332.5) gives 1.0 km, 1.29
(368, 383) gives -3.3 km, 1.65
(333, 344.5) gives -2.2 km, 1.66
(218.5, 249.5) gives 0.4 km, 1.49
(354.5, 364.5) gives -1.9 km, 1.63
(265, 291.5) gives -2.7 km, 1.61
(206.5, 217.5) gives 1.1 km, 1.38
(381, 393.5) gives -1.8 km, 1.53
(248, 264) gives -1.5 km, 1.63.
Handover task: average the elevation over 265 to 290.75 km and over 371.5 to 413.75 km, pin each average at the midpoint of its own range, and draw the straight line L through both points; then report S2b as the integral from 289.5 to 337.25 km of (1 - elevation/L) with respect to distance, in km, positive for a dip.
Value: -1.8 km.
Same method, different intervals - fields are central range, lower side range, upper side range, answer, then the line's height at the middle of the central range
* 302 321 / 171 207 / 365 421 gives -4.00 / 1.57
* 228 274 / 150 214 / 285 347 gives 1.05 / 1.63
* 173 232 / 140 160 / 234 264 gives 5.05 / 1.62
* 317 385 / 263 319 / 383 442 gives -4.73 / 1.53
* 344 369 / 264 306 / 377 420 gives -2.02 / 1.59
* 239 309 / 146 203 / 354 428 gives -3.14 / 1.57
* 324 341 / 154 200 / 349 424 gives 2.37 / 1.59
